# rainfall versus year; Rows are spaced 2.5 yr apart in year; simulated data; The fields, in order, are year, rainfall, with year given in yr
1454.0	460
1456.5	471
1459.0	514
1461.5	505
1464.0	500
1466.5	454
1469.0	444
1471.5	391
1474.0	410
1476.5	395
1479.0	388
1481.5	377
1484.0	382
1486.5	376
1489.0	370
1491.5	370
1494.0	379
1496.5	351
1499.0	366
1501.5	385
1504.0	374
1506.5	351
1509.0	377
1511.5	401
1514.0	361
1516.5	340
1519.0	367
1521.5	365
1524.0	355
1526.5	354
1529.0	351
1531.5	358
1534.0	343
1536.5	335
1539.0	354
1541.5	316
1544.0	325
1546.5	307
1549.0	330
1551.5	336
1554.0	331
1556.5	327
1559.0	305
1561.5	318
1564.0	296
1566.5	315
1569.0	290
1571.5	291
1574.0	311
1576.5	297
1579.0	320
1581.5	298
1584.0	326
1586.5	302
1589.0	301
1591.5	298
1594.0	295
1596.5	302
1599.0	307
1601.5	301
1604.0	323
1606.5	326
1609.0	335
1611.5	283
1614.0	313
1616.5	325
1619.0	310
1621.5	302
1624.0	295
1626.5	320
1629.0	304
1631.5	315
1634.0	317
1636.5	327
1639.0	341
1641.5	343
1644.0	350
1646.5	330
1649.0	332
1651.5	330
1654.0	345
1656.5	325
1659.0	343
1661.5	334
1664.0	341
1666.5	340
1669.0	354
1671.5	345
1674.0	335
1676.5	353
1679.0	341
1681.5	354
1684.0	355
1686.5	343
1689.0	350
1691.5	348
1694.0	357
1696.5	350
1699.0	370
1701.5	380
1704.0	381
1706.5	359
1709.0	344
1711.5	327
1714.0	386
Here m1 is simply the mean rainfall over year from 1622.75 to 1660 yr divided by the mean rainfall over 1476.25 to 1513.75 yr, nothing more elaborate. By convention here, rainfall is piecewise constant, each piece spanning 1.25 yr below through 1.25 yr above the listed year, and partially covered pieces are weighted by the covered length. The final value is 0.9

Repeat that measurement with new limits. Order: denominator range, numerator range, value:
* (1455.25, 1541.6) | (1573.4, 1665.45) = 0.82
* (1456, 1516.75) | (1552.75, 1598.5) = 0.76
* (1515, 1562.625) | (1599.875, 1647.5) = 0.94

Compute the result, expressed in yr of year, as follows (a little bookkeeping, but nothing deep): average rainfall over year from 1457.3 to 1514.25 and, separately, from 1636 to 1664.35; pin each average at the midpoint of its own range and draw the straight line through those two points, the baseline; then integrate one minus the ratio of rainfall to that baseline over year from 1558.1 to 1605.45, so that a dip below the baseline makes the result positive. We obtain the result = 7.65 yr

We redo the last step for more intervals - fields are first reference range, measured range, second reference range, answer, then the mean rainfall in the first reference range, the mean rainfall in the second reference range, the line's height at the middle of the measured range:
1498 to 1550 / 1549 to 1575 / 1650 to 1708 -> 2.90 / 353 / 349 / 352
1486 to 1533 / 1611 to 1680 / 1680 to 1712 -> 5.70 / 366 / 356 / 358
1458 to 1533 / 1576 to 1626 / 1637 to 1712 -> 7.69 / 390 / 347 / 364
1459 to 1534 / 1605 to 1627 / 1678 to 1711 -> 3.37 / 388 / 356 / 368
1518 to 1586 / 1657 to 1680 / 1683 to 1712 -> 0.51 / 326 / 356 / 350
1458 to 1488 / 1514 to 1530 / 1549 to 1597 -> 0.57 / 427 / 309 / 369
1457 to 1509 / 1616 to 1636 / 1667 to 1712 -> 3.12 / 404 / 353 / 369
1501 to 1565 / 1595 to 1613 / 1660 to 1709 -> 1.92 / 344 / 352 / 348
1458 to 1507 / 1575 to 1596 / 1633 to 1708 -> 3.82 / 404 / 346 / 372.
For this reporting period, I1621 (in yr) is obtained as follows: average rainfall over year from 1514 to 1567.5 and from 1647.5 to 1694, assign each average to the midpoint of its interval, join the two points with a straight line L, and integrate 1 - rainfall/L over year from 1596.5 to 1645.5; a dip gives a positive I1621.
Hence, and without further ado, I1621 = 3.3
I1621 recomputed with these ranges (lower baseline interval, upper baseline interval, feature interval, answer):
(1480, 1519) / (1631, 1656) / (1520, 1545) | 1.11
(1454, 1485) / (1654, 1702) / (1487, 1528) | 5.29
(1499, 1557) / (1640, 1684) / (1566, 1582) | 2.05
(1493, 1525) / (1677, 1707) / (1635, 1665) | 1.91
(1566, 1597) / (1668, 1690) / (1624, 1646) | 0.16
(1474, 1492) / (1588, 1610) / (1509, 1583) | 2.48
